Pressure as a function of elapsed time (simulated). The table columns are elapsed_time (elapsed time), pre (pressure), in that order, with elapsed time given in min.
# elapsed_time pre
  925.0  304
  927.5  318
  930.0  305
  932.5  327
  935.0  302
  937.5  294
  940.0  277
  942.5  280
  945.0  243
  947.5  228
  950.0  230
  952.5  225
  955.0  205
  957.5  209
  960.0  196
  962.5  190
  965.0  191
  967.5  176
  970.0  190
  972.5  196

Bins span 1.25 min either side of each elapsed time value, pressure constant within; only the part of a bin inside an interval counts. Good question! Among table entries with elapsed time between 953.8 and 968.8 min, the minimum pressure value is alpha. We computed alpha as 176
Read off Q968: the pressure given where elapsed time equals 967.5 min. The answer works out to 176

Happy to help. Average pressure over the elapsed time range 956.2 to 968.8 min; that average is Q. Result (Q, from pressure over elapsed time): 192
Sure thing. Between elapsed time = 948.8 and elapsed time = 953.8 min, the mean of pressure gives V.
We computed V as 227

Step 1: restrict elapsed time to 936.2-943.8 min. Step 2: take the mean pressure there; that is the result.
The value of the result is 284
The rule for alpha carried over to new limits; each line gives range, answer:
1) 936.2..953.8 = 225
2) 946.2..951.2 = 228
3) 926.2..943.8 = 277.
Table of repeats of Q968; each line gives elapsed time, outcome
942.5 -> 280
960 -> 196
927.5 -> 318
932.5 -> 327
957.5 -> 209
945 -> 243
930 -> 305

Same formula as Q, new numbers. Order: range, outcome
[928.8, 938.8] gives 307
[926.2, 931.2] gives 311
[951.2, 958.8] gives 213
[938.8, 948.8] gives 257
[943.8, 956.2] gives 226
